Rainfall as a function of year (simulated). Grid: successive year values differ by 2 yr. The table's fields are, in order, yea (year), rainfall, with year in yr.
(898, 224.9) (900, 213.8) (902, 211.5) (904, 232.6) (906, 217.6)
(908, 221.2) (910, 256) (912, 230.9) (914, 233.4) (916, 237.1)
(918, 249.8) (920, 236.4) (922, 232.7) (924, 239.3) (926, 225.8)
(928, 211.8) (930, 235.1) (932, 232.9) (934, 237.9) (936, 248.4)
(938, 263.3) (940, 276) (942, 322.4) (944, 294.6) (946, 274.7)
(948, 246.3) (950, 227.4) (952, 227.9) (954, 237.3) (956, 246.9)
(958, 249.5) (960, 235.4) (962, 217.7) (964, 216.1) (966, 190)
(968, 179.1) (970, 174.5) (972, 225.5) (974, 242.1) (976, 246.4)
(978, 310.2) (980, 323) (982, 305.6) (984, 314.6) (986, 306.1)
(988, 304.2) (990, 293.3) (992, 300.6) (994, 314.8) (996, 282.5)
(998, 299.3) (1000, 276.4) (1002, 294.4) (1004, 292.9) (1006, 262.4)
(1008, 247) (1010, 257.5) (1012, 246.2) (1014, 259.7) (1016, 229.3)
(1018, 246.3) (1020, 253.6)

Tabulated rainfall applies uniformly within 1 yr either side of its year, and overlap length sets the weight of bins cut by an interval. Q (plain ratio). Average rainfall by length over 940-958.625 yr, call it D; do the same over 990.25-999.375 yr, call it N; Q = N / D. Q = 1.1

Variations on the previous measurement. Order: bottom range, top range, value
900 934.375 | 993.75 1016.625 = 1.17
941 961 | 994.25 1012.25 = 1.08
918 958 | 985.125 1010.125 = 1.16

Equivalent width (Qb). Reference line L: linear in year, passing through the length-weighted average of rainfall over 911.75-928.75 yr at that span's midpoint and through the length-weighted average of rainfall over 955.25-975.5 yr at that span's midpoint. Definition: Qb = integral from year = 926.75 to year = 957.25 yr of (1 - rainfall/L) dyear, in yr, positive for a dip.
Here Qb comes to -3.5 yr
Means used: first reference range 233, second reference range 218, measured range 252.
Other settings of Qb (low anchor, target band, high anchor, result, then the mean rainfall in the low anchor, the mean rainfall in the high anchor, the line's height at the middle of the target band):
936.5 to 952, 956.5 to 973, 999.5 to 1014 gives 3.4 yr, 268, 267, 268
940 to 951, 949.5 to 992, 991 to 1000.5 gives 4.9 yr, 273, 296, 285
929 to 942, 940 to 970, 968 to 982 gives 1.7 yr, 255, 252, 253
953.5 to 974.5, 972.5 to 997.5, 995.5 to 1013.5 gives -4.8 yr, 218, 273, 247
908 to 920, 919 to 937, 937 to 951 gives 1.5 yr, 239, 272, 255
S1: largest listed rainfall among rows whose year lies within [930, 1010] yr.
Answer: 323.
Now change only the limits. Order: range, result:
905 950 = 322.4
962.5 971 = 216.1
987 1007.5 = 314.8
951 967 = 249.5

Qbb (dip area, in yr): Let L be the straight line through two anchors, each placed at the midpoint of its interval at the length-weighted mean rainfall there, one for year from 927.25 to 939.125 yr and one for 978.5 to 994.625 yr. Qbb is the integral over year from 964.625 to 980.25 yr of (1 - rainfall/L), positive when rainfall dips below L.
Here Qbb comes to 3.17 yr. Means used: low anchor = 239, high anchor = 308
